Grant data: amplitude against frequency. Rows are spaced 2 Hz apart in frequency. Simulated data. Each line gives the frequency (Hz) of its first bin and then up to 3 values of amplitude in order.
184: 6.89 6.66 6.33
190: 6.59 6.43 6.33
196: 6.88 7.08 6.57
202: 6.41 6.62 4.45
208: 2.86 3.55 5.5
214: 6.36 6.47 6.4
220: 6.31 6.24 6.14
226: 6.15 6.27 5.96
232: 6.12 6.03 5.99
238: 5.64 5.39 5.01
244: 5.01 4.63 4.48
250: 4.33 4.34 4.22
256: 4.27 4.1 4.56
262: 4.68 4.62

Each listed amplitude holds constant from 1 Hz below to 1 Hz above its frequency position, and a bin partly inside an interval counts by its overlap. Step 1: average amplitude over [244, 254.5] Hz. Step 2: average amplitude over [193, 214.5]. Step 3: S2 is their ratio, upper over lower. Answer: 0.8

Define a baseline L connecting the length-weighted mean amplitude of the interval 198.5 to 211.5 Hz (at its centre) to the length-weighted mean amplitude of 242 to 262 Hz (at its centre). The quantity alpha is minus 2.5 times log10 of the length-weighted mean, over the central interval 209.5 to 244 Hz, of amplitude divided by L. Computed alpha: -0.21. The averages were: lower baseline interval 5.17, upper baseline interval 4.48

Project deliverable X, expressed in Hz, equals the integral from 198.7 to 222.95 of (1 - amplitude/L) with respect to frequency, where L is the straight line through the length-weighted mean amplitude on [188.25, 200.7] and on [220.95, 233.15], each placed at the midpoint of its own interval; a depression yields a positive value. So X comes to 2.7 Hz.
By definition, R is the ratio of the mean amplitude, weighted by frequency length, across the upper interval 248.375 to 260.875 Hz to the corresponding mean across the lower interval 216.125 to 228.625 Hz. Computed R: 0.69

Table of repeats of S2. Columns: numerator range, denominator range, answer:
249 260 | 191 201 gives 0.64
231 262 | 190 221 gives 0.84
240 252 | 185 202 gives 0.72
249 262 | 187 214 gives 0.74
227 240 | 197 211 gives 1.11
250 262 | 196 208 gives 0.72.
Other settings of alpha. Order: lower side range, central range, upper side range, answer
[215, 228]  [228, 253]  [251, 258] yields -0.032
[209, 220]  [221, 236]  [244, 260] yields -0.173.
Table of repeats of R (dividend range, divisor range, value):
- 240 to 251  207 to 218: 0.94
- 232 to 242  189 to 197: 0.87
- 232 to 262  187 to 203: 0.74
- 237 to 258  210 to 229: 0.78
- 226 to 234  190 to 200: 0.92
